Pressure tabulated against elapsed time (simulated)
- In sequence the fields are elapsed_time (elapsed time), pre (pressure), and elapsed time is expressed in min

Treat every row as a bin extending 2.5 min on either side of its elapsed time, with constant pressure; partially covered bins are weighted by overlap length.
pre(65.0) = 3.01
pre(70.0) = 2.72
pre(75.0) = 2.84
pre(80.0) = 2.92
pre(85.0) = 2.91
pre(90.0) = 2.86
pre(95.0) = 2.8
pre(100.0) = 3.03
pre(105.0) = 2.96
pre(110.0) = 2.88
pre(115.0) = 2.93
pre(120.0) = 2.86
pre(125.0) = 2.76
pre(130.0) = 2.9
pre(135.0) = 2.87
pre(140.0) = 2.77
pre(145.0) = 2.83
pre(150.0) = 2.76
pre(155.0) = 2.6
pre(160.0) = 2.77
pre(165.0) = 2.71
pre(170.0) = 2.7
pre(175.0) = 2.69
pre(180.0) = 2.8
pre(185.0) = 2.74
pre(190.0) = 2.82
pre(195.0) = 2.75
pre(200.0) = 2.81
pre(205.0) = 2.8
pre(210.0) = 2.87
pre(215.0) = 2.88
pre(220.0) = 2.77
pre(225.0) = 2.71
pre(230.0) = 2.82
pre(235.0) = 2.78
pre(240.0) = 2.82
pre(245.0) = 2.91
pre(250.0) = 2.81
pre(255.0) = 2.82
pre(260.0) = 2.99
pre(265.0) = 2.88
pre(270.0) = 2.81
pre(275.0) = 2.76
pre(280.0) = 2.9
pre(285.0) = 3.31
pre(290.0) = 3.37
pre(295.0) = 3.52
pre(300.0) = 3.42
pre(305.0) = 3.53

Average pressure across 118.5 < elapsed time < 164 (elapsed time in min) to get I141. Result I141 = 2.79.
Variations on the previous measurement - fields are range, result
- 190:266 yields 2.83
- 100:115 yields 2.94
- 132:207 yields 2.76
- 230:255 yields 2.83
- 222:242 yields 2.78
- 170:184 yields 2.74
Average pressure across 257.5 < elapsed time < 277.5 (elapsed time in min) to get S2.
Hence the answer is 2.86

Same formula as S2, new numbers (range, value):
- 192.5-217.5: 2.82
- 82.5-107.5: 2.91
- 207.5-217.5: 2.88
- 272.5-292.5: 3.08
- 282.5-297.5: 3.4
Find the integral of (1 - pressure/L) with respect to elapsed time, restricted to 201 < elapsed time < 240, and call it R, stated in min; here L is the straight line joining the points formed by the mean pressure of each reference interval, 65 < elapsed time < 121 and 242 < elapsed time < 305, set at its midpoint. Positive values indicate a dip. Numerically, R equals 2.6 min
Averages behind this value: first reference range 2.89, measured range 2.81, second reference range 3.06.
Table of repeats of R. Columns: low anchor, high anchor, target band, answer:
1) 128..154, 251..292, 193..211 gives 0.5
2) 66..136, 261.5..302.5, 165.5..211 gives 3.4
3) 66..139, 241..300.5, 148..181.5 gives 2.5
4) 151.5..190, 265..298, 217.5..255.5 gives 1.8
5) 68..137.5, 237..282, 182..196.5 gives 0.5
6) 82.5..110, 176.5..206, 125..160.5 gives 0.8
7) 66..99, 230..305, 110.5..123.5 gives 0.0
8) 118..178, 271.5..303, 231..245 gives 1.1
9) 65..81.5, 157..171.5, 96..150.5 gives -1.8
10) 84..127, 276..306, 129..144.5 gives 0.6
